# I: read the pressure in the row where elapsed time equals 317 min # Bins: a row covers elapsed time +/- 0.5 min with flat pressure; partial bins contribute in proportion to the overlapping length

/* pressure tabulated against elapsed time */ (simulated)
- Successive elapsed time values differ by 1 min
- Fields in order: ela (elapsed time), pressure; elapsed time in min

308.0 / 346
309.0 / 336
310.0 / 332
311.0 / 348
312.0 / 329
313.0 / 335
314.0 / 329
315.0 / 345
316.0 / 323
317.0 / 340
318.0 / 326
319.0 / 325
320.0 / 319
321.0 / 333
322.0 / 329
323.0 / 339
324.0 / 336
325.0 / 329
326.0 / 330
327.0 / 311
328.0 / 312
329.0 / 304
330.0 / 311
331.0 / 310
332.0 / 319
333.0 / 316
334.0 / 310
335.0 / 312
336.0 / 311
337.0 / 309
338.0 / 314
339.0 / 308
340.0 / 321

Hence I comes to 340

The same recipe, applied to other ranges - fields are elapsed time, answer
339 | 308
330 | 311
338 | 314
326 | 330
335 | 312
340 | 321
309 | 336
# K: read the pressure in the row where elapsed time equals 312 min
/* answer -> 329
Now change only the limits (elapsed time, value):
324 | 336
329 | 304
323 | 339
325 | 329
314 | 329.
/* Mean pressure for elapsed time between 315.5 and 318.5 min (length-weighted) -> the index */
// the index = 330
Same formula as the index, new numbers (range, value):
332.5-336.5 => 312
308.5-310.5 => 334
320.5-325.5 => 333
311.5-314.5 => 331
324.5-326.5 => 330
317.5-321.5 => 326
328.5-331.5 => 308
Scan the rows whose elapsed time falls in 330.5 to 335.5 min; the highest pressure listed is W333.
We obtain 319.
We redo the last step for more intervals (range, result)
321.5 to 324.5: 339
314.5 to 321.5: 345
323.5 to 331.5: 336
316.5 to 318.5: 340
